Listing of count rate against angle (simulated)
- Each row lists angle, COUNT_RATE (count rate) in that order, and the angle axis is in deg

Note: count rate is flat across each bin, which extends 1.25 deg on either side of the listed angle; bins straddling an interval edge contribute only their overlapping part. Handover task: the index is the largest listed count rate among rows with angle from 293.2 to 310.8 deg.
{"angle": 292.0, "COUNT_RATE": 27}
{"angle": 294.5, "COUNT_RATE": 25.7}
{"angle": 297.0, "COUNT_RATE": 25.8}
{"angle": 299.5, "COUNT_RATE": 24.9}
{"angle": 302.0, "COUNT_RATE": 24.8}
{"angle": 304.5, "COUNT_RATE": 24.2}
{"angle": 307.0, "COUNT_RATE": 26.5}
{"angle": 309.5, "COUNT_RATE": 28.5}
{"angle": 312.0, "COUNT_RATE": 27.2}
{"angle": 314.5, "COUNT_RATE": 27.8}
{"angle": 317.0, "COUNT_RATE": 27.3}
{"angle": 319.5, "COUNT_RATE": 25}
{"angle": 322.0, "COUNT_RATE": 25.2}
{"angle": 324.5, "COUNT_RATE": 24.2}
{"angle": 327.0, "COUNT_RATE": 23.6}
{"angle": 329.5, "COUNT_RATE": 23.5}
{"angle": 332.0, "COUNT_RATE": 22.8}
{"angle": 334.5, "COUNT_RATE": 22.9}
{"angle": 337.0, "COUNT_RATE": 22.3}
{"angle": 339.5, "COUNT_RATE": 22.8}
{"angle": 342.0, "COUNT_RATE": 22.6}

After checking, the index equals 28.5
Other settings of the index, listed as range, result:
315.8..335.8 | 27.3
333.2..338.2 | 22.9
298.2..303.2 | 24.9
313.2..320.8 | 27.8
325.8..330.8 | 23.6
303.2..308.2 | 26.5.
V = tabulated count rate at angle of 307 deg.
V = 26.5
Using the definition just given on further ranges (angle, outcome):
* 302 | 24.8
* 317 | 27.3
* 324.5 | 24.2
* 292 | 27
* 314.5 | 27.8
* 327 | 23.6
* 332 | 22.8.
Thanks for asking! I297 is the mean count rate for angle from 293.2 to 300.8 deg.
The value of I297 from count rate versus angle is 25.5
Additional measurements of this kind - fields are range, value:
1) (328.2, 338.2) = 22.9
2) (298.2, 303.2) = 24.9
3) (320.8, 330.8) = 24.1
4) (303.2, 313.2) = 26.6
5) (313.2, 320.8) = 26.7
